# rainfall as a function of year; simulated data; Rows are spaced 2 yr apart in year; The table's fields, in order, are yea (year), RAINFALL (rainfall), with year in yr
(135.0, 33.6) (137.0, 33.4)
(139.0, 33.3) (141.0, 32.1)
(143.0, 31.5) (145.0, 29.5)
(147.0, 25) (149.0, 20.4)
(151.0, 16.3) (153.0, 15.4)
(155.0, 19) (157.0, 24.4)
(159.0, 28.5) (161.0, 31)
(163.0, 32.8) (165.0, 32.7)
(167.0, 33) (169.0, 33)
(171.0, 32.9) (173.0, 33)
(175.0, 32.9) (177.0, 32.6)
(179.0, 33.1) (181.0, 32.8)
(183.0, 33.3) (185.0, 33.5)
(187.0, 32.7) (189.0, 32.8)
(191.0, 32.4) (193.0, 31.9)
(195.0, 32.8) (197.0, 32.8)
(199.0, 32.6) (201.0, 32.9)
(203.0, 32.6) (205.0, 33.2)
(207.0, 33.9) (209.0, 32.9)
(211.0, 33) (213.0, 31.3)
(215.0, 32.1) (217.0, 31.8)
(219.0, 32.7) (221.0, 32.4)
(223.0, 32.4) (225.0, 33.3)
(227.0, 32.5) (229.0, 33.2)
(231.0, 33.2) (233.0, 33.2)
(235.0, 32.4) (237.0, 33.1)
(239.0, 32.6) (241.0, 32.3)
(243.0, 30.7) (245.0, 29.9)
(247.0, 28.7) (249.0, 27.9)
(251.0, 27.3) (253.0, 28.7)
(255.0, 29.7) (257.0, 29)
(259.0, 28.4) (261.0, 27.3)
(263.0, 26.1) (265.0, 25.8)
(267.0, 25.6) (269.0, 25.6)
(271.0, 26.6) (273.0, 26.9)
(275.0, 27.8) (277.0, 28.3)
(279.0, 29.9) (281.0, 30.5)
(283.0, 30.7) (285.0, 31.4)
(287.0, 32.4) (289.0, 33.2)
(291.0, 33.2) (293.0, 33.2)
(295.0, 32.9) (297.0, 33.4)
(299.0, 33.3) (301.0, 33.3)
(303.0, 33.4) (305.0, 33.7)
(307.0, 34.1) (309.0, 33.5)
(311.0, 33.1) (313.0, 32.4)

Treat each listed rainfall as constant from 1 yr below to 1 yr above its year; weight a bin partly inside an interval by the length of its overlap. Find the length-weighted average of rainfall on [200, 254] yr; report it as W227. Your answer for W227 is 31.9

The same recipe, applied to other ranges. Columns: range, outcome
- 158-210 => 32.6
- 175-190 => 33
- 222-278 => 29.6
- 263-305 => 30.3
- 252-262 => 28.6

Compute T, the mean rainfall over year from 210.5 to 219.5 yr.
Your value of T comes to 32.1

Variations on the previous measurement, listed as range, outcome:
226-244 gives 32.6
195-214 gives 32.8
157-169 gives 31.1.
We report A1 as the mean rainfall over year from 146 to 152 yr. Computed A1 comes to 20.6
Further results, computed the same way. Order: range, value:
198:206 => 32.8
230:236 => 32.9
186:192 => 32.6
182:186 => 33.4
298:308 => 33.6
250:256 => 28.6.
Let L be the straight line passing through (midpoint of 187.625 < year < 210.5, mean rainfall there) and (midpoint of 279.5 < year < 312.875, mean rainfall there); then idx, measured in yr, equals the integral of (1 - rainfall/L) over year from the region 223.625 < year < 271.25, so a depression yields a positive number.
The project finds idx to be 4.4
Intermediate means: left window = 32.8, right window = 32.8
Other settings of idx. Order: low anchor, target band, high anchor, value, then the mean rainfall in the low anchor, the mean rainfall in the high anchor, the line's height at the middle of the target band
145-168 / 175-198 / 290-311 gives -4.80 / 25.5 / 33.4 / 27.1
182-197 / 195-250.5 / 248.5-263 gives -3.12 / 32.8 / 28.2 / 30.5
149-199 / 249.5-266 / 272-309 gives 1.86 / 30.1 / 31.8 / 31.3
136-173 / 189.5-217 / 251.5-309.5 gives -3.49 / 28.1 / 30.2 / 28.9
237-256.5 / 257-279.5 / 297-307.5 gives 2.99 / 29.9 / 33.5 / 31.3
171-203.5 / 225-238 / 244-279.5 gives -1.39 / 32.8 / 27.7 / 29.8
